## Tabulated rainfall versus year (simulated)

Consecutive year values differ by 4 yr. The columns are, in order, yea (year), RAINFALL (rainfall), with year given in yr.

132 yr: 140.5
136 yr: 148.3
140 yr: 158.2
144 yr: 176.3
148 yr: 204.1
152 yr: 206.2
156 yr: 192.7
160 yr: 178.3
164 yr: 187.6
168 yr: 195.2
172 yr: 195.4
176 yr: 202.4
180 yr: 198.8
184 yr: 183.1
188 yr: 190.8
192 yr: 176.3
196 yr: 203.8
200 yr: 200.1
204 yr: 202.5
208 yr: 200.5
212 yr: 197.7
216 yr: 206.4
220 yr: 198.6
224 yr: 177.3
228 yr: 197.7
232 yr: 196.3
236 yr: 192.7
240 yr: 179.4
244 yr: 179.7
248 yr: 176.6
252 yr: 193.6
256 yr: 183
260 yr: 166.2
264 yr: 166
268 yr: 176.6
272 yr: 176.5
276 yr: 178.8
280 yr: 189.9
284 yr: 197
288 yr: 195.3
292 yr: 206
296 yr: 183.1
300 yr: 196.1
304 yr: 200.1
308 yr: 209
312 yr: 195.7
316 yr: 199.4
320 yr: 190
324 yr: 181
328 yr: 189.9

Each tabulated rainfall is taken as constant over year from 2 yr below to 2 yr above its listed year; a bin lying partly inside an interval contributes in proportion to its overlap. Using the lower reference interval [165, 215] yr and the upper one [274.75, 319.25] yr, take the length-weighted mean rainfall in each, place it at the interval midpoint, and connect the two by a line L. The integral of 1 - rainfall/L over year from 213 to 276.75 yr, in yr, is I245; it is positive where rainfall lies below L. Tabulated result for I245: 3.65 yr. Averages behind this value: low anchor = 196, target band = 184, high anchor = 196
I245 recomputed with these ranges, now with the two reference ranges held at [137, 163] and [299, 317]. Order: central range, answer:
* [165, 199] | -1.0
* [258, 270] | 1.6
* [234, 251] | 1.0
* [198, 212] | -0.8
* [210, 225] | -0.4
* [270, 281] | 0.9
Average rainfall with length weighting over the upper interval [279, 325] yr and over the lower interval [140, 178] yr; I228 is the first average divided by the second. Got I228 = 1.0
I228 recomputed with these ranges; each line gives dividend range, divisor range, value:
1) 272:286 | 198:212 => 0.93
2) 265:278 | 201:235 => 0.90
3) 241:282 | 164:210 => 0.92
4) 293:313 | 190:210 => 1.00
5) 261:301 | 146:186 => 0.96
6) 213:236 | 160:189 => 1.01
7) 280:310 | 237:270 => 1.11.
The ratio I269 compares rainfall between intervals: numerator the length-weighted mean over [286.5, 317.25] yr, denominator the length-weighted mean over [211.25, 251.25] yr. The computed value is 1.04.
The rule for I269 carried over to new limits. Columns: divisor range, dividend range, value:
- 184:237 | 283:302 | 1.00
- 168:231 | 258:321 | 0.97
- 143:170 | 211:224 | 1.03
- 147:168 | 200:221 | 1.04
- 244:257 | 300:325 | 1.07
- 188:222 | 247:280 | 0.90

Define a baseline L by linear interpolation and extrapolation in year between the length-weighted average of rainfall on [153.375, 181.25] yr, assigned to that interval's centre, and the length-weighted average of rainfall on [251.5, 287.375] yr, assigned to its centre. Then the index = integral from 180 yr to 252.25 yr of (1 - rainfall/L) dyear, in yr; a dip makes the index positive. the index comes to -1.8 yr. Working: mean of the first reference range 193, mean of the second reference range 181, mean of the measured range 192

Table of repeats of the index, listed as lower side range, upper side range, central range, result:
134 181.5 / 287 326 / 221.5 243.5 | 0.34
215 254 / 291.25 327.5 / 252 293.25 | 1.86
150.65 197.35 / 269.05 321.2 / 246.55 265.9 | 1.59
